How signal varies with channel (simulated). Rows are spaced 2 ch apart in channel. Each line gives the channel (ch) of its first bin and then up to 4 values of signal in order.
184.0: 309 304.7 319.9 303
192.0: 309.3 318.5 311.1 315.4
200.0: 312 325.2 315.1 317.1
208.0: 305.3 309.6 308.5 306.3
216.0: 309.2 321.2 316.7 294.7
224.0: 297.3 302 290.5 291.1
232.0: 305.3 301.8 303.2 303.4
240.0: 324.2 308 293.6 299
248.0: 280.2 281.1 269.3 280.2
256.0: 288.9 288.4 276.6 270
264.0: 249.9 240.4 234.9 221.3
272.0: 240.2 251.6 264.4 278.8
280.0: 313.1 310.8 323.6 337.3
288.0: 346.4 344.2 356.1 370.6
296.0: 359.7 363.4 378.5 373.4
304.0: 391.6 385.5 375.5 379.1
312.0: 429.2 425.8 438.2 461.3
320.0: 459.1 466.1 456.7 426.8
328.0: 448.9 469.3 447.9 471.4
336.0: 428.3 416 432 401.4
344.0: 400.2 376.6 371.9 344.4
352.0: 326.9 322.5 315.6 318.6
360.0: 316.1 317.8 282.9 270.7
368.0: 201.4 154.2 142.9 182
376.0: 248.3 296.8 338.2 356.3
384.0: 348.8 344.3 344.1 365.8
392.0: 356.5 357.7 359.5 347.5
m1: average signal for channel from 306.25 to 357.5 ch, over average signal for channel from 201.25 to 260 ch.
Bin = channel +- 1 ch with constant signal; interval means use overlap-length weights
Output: 1.36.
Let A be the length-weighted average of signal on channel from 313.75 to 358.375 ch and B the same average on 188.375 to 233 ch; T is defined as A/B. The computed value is 1.3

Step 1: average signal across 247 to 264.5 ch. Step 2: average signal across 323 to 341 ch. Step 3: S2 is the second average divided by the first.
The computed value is 1.6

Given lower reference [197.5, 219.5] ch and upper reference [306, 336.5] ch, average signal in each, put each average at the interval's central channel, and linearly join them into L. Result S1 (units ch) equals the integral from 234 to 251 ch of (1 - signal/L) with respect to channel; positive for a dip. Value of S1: 2.5 ch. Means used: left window 313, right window 437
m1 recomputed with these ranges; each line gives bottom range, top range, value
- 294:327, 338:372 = 0.78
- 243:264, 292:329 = 1.45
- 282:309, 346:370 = 0.85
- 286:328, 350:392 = 0.73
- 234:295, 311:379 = 1.24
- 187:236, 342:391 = 0.99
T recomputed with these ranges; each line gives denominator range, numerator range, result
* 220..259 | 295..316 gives 1.32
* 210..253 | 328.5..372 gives 1.16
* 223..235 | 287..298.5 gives 1.20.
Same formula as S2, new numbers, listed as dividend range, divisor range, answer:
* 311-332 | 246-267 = 1.64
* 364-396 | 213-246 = 0.95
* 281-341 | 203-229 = 1.31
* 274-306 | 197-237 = 1.10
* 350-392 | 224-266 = 1.01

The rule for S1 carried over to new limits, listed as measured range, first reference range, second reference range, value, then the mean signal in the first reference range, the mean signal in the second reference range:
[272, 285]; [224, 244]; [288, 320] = 2.60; 302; 390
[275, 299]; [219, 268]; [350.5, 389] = -3.57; 289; 286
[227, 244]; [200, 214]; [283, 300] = 1.21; 313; 352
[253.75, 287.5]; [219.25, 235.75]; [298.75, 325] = 7.88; 300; 416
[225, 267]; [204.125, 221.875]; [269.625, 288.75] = 1.79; 311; 290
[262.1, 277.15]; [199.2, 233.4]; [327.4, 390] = 3.45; 307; 336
